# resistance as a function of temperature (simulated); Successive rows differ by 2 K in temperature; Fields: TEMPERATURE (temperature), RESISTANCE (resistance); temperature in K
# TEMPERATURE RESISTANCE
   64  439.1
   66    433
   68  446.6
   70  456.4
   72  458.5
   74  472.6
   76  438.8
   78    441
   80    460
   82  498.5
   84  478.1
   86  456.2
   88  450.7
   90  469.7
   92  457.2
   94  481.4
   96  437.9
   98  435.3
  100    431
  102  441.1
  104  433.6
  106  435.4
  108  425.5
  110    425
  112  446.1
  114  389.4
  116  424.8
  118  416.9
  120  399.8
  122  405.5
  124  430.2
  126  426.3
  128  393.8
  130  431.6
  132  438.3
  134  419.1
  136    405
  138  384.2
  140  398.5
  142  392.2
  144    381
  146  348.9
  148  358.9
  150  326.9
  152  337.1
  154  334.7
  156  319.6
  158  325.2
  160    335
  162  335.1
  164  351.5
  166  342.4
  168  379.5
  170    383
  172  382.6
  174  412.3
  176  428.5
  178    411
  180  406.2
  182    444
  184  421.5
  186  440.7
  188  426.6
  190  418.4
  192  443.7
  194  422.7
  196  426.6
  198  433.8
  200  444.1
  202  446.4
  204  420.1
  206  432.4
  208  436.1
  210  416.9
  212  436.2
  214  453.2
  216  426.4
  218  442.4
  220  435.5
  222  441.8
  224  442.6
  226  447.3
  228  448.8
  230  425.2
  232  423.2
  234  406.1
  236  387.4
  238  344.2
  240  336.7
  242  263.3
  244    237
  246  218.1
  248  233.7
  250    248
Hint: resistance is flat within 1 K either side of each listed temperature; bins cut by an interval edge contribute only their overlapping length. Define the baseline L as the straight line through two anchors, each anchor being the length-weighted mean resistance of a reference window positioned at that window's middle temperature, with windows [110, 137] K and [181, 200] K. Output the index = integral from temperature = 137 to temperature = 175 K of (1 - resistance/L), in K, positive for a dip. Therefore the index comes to 5.82 K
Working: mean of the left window 418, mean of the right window 432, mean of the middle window 359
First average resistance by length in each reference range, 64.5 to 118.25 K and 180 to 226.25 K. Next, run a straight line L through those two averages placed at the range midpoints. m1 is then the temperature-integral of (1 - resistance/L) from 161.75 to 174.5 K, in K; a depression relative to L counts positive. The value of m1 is 1.98 K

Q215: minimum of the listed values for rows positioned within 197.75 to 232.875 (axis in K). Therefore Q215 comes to 416.9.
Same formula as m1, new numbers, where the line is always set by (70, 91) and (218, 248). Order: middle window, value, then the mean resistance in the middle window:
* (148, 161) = 2.70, 332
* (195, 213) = -1.96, 433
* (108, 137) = 1.28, 418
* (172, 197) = -1.38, 423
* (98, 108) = 0.33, 434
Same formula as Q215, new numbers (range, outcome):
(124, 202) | 319.6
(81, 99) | 435.3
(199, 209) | 420.1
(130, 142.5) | 384.2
